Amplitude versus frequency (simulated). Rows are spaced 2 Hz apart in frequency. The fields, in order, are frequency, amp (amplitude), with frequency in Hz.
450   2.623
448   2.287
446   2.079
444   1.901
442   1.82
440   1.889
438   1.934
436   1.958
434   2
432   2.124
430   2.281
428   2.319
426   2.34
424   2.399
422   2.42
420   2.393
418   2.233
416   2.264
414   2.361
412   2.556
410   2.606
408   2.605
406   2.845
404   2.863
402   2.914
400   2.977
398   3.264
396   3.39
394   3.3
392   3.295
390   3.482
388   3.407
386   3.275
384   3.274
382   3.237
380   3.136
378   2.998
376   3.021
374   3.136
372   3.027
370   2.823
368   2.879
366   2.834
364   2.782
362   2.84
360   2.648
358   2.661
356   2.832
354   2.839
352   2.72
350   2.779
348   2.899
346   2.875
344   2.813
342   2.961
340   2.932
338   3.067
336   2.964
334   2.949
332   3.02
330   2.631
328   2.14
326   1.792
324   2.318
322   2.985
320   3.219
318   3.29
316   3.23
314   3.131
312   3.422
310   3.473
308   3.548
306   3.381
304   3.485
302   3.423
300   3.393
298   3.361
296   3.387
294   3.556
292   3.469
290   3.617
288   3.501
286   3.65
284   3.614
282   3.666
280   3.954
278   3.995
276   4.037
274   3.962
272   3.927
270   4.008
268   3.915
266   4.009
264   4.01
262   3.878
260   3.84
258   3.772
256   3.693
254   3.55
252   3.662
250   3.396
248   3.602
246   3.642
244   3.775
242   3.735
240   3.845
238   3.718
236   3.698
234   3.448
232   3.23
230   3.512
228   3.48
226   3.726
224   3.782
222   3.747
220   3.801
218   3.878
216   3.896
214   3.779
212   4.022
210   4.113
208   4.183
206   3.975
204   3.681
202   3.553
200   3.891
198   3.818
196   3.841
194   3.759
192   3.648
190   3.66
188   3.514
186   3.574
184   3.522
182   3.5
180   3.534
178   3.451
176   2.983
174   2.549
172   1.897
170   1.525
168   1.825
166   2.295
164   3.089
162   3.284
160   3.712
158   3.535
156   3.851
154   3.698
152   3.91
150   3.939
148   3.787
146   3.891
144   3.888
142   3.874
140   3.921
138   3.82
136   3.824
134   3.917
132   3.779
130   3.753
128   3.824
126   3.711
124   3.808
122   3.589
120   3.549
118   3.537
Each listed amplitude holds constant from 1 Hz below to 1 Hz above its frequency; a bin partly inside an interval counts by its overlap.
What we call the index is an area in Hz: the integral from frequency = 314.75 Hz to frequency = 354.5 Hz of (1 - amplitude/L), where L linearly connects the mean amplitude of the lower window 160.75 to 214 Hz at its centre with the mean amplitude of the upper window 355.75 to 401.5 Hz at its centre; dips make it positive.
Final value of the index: 3.9 Hz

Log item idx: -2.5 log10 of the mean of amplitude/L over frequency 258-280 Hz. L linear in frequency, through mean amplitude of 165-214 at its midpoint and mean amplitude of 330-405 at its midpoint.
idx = -0.23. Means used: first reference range 3.36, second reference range 3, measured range 3.95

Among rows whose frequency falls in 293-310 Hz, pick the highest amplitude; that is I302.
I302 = 3.556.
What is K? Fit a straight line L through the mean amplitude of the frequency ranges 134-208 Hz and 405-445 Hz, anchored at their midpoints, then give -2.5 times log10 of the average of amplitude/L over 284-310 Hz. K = -0.212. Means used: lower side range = 3.46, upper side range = 2.26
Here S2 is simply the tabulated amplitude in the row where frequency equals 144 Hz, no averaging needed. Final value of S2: 3.888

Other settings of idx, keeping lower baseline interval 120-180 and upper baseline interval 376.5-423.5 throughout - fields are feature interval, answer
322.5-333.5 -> 0.248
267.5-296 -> -0.192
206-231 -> -0.170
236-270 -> -0.172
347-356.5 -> 0.073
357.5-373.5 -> 0.058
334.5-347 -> 0.035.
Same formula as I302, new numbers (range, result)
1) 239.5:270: 4.01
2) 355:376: 3.136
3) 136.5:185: 3.939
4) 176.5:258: 4.183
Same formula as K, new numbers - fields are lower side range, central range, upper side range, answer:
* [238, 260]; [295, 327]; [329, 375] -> 0.01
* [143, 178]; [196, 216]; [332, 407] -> -0.24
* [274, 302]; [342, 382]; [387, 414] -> 0.12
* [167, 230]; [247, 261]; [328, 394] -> -0.11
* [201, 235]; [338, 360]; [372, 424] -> 0.11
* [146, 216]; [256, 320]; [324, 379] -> -0.19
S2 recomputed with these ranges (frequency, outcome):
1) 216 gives 3.896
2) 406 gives 2.845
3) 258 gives 3.772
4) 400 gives 2.977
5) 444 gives 1.901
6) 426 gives 2.34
